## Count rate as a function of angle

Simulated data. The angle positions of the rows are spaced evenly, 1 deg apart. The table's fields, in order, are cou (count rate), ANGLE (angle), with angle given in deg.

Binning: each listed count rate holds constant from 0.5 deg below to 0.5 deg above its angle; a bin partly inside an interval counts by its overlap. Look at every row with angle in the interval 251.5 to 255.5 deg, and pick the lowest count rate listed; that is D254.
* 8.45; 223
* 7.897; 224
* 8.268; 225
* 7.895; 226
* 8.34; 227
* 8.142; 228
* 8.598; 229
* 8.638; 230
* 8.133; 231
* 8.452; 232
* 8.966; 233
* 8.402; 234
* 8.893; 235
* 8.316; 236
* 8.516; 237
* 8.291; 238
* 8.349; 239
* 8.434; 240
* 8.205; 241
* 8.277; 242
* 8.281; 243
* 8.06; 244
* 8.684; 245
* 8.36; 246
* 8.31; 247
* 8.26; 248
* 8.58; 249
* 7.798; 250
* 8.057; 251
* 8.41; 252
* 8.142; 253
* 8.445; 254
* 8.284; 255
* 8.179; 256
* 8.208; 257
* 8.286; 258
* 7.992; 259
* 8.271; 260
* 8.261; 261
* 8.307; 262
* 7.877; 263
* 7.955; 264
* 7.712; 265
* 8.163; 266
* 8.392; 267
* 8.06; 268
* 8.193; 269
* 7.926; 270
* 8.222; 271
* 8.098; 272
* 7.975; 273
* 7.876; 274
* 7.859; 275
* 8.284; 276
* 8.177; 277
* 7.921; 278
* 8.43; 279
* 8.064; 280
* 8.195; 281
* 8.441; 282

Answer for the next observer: 8.142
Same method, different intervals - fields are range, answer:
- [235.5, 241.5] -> 8.205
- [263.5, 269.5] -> 7.712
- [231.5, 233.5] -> 8.452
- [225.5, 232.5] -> 7.895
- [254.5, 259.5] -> 7.992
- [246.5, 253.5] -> 7.798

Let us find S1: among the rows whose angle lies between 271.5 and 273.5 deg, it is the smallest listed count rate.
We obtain 7.975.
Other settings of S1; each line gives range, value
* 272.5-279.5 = 7.859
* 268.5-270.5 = 7.926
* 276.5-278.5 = 7.921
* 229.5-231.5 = 8.133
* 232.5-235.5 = 8.402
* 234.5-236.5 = 8.316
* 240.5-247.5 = 8.06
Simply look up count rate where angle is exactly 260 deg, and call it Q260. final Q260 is 8.271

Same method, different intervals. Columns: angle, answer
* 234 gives 8.402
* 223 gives 8.45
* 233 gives 8.966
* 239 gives 8.349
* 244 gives 8.06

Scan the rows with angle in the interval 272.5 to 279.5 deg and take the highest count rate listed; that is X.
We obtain 8.43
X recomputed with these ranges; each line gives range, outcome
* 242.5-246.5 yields 8.684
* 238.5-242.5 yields 8.434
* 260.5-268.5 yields 8.392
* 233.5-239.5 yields 8.893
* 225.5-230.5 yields 8.638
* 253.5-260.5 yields 8.445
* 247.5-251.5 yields 8.58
